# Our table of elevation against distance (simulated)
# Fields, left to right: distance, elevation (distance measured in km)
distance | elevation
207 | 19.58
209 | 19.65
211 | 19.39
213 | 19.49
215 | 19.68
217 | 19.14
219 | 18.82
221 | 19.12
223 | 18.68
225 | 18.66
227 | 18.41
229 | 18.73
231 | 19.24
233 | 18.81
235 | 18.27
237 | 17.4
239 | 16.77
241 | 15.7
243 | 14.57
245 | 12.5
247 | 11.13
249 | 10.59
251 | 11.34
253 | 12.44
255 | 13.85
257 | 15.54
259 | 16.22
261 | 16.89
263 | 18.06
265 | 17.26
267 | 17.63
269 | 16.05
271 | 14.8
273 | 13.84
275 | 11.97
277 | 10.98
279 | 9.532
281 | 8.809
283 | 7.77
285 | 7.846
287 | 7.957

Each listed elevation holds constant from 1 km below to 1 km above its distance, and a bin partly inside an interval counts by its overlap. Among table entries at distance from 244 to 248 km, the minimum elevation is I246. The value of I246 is 11.13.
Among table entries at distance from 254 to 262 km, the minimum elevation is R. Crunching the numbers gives 13.85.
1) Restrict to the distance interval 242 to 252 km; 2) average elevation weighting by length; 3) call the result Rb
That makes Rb 12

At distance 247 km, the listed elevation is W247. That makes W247 11.13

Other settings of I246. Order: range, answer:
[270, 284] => 7.77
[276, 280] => 9.532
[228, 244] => 14.57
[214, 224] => 18.68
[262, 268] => 17.26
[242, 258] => 10.59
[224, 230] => 18.41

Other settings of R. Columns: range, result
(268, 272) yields 14.8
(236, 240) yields 16.77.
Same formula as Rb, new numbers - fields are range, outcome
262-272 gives 16.8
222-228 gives 18.6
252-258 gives 13.9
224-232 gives 18.8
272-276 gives 12.9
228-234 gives 18.9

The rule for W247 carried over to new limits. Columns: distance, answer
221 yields 19.12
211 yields 19.39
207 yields 19.58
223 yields 18.68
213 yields 19.49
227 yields 18.41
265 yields 17.26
